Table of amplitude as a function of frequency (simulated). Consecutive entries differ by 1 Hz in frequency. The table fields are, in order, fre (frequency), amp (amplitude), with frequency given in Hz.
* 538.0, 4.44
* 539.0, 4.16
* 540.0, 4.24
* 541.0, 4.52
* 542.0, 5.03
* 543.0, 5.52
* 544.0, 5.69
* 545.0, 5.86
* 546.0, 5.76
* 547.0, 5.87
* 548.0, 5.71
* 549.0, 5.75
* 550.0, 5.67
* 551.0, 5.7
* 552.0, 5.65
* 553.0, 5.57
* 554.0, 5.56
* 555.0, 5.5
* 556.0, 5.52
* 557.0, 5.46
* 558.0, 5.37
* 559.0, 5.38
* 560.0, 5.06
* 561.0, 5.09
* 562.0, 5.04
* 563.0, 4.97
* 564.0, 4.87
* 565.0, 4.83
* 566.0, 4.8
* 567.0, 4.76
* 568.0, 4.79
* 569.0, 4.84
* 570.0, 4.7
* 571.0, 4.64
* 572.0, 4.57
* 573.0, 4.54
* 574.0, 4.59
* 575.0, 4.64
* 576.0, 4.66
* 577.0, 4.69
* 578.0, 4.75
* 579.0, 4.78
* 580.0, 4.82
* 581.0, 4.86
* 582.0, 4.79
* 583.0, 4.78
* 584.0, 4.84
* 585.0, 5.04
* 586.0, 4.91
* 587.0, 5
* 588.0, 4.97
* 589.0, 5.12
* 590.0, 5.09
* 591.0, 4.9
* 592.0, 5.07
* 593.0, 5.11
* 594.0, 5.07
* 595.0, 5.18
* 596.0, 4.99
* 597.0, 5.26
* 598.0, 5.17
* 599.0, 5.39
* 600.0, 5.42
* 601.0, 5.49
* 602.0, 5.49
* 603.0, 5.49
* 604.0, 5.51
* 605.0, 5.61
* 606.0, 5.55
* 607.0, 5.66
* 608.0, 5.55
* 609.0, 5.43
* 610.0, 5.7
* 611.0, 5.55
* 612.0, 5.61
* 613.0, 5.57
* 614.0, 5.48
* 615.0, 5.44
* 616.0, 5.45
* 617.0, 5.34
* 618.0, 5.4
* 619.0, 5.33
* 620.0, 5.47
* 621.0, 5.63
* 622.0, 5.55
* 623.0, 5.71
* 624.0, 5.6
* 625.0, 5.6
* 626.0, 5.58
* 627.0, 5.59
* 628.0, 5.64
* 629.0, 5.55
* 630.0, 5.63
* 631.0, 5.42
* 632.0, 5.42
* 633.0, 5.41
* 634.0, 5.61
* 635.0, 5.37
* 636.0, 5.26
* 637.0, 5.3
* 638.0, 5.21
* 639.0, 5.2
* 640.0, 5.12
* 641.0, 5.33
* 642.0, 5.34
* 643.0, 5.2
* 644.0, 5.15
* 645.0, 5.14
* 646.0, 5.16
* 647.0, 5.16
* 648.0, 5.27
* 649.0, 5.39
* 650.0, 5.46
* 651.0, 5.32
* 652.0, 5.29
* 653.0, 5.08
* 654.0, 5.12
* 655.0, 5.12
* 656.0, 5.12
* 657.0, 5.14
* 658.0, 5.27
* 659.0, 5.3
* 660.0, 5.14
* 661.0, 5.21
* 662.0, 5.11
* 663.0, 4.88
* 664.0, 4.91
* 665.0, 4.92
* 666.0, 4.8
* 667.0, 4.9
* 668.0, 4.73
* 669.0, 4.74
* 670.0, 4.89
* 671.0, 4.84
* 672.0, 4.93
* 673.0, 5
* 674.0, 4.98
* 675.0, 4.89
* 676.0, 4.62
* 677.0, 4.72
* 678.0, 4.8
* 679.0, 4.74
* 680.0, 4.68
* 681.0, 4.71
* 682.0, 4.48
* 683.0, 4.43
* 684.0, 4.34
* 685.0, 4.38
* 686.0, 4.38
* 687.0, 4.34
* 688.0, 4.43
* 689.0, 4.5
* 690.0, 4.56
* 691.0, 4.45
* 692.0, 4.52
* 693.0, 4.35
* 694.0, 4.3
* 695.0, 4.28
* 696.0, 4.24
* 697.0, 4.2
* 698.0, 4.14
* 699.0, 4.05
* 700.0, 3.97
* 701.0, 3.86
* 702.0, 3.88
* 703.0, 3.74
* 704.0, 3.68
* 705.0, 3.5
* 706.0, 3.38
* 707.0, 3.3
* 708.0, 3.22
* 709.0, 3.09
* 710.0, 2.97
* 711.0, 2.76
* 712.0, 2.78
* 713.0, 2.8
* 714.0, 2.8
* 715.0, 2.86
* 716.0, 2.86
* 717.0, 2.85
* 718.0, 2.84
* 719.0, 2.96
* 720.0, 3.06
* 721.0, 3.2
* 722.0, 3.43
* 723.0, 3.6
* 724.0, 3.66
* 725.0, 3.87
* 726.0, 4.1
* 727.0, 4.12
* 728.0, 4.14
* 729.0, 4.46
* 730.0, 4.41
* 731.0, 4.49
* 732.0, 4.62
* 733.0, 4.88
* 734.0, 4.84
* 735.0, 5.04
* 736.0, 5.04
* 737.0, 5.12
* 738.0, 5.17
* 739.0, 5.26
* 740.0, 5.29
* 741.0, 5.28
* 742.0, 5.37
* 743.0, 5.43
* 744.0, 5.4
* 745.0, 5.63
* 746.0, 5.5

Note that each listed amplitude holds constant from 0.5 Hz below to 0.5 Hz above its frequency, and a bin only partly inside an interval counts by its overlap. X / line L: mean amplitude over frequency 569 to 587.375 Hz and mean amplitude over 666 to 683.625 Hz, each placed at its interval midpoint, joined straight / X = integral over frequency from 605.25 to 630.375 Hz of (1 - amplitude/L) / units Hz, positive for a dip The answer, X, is -4.1 Hz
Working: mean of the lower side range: 4.76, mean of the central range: 5.54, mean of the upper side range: 4.77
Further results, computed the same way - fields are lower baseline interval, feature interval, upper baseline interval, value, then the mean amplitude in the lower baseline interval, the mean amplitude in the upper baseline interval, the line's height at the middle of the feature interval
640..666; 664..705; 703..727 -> -2.9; 5.17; 3.23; 4.19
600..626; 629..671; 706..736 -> -2.7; 5.53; 3.61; 4.87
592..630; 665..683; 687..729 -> -2.1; 5.46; 3.66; 4.29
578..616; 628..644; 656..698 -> -1.2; 5.23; 4.71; 4.98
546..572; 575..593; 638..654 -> 1.2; 5.24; 5.24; 5.24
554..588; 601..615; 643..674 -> -1.6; 4.92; 5.08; 4.99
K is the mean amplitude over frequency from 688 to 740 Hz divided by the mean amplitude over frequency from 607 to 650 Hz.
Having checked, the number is 0.72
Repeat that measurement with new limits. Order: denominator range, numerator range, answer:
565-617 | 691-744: 0.78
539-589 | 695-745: 0.78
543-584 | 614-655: 1.05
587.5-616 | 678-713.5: 0.75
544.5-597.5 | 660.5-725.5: 0.80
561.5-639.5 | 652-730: 0.81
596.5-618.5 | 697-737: 0.67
